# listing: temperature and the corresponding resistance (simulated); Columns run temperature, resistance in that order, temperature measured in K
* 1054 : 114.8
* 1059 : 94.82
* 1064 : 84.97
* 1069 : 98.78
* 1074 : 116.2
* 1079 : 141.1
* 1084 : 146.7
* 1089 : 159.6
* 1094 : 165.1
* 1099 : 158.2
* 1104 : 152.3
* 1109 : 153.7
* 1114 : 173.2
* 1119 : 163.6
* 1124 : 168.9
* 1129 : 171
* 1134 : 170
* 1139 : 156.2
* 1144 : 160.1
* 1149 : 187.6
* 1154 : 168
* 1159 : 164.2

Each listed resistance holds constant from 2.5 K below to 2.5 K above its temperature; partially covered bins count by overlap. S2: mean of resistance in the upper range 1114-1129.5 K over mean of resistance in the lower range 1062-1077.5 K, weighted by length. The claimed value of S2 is 1.63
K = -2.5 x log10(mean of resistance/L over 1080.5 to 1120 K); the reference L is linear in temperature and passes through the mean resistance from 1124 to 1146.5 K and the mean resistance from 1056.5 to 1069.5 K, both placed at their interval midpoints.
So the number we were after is -0.22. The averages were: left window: 91.9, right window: 165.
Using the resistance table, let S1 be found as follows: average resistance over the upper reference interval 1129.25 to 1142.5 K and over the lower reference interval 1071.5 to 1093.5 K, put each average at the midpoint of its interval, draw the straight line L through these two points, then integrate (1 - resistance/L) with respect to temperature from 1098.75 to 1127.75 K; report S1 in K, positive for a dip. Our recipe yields -1.3 K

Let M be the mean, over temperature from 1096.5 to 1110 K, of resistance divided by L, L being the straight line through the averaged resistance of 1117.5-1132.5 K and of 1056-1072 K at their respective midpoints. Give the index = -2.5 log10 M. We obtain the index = -0.09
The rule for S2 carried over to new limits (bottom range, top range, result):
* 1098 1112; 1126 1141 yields 1.07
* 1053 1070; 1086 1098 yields 1.66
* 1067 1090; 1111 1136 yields 1.29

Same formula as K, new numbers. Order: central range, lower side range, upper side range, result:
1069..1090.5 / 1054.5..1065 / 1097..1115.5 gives -0.10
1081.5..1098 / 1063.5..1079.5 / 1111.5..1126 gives -0.19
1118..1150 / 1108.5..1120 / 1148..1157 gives 0.02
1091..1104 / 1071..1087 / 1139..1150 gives -0.11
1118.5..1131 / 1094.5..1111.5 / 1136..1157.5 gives -0.04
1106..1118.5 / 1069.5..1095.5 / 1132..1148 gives -0.07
